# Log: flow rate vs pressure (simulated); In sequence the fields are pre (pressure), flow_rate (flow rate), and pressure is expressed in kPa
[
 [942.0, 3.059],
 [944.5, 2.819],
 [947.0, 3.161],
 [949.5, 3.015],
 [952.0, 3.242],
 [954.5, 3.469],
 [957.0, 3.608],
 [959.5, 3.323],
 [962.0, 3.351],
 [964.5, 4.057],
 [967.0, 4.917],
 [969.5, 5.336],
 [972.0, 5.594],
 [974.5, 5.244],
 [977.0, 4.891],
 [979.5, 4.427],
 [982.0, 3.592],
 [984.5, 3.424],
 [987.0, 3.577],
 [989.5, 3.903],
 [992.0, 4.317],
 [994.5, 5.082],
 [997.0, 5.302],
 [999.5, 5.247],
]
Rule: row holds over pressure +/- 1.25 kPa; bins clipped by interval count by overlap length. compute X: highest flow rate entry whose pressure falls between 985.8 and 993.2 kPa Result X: 4.317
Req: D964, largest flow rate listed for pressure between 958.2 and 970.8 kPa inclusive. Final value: 5.336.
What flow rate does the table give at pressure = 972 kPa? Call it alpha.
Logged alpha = 5.594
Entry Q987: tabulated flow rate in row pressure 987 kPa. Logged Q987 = 3.577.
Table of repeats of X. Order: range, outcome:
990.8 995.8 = 5.082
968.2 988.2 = 5.594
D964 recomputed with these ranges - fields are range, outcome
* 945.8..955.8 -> 3.469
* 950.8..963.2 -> 3.608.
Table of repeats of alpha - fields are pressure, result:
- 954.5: 3.469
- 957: 3.608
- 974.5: 5.244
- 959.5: 3.323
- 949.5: 3.015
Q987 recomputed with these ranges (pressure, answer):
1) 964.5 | 4.057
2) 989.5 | 3.903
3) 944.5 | 2.819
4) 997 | 5.302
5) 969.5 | 5.336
